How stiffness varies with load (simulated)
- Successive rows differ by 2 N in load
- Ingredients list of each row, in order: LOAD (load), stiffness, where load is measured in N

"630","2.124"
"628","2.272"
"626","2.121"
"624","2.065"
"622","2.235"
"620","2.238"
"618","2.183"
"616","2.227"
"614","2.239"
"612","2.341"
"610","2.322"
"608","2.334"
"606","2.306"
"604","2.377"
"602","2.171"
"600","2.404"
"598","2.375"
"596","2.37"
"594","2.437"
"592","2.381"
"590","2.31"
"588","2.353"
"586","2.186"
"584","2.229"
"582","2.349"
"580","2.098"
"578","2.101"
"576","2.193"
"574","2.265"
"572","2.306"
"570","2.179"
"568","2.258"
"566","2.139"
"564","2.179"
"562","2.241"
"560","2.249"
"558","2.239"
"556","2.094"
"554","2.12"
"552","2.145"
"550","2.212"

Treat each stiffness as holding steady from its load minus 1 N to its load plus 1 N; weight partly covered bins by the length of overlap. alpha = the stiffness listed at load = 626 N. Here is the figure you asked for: 2.121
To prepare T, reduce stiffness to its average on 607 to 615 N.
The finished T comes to 2.31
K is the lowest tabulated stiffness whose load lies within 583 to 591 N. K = 2.186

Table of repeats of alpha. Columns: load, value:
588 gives 2.353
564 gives 2.179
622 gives 2.235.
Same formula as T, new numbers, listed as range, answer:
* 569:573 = 2.24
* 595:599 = 2.37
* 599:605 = 2.32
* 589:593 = 2.35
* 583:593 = 2.29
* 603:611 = 2.33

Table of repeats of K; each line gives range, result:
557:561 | 2.239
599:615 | 2.171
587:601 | 2.31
